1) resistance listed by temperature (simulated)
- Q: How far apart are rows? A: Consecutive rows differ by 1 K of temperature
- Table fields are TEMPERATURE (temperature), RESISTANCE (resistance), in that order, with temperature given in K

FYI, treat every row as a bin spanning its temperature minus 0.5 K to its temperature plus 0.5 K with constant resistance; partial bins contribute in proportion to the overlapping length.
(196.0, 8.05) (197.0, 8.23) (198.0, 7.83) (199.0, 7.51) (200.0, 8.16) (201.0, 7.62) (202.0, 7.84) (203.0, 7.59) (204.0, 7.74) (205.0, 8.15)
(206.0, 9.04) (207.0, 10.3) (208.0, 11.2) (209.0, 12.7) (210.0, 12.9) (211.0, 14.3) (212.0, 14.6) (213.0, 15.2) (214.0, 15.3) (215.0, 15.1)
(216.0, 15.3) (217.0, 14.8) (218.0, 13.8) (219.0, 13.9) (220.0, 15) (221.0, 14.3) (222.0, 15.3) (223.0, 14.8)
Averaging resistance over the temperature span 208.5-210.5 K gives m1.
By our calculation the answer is 12.8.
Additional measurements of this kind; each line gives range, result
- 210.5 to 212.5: 14.4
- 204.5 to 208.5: 9.67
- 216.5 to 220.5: 14.4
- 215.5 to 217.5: 15.1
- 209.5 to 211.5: 13.6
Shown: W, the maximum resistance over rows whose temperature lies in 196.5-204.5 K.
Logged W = 8.23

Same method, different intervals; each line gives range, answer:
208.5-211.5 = 14.3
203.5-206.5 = 9.04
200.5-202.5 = 7.84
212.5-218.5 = 15.3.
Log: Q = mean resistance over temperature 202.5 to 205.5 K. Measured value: 7.83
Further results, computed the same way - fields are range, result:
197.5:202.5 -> 7.79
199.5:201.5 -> 7.89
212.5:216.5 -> 15.2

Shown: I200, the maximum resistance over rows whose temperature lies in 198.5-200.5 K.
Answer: 8.16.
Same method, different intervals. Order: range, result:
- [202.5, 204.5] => 7.74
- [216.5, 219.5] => 14.8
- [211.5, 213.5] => 15.2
